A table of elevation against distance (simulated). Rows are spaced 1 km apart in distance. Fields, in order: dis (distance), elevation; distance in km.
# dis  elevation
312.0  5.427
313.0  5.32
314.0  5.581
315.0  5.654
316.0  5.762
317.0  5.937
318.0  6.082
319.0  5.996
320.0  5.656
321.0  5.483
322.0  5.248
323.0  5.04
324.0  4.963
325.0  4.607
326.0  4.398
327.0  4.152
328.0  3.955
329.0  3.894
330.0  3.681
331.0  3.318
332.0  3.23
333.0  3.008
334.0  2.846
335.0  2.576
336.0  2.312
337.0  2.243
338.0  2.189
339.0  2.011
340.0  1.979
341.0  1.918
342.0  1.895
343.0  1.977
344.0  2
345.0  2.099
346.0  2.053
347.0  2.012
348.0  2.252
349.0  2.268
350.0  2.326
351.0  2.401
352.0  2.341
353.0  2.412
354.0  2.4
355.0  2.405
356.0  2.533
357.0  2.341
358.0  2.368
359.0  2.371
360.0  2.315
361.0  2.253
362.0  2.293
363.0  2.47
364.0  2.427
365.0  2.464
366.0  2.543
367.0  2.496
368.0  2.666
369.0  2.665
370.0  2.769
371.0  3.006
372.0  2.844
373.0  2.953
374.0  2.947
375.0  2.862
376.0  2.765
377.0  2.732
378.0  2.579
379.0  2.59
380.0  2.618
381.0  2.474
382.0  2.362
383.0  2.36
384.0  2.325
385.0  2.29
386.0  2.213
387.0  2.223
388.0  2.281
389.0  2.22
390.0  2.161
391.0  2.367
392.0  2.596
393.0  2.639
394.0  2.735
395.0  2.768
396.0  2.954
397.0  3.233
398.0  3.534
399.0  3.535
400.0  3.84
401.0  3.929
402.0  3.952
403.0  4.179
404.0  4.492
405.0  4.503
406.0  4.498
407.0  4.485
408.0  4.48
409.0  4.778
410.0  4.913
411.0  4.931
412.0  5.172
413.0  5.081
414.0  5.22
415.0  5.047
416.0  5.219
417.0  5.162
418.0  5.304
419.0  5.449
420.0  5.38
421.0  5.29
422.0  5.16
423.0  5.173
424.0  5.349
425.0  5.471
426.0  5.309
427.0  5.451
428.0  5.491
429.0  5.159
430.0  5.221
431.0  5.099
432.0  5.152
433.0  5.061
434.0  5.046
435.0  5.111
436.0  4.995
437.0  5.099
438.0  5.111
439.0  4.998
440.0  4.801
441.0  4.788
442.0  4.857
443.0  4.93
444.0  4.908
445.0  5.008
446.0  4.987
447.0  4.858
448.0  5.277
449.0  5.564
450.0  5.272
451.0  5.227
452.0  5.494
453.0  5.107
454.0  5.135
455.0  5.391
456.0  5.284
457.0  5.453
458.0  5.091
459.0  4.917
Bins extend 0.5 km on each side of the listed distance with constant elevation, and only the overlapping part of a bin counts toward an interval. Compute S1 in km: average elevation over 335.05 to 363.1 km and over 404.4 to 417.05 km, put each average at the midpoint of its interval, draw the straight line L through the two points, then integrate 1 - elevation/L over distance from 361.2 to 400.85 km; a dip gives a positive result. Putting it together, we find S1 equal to 9.9 km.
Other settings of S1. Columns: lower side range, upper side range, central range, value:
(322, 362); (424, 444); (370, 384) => 3.7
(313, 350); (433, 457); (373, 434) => 8.9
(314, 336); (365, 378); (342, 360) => 6.4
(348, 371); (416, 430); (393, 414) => 1.8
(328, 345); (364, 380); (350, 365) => 1.6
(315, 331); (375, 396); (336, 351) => 7.4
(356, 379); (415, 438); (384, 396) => 3.9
